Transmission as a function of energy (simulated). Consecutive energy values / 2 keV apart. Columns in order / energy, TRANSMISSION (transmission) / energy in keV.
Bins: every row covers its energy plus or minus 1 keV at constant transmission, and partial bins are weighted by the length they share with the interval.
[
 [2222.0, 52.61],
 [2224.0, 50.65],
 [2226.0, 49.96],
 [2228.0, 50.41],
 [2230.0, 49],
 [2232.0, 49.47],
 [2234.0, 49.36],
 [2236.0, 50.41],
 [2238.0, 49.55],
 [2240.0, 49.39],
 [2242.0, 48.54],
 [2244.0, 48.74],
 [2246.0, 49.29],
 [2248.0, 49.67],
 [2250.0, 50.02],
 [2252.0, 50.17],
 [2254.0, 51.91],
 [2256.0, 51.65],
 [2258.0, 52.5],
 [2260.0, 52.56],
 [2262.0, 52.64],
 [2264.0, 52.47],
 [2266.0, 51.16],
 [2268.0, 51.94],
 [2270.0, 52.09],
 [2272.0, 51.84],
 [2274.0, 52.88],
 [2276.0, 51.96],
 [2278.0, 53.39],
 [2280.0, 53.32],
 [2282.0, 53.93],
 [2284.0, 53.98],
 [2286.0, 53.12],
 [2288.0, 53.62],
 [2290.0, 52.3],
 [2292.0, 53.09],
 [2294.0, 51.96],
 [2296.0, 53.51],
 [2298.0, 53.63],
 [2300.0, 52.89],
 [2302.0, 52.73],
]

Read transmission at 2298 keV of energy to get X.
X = 53.63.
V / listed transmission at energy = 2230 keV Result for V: 49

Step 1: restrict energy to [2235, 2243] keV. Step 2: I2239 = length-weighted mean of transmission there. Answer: 49.5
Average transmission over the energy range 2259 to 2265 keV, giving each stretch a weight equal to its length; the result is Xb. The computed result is 52.6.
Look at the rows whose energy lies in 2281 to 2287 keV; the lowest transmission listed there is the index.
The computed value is 53.12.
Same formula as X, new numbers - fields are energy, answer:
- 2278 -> 53.39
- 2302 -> 52.73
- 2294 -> 51.96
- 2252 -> 50.17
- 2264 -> 52.47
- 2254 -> 51.91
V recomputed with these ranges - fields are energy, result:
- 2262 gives 52.64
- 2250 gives 50.02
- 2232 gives 49.47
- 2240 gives 49.39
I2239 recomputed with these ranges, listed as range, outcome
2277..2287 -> 53.5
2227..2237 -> 49.7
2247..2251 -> 49.8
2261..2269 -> 52.1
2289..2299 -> 52.9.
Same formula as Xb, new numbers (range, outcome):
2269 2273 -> 52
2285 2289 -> 53.4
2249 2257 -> 50.9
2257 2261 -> 52.5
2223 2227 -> 50.3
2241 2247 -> 48.9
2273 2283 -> 53.1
